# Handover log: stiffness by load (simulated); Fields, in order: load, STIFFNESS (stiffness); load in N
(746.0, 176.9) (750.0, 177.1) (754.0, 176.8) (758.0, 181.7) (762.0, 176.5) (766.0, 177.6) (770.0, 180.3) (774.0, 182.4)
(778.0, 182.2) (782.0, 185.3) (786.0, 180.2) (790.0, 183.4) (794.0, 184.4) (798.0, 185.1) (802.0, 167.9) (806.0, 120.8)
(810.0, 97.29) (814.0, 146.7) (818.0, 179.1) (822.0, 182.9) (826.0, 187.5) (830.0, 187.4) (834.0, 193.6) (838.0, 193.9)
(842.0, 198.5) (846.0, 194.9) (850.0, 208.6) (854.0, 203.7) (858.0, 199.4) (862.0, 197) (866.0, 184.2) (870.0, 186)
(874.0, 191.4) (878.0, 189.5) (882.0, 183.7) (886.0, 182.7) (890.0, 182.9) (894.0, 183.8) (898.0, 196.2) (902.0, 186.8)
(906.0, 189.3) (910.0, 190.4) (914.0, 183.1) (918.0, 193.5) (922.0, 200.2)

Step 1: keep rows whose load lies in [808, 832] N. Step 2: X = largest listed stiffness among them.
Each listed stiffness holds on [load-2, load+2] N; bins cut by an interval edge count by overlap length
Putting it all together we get 187.5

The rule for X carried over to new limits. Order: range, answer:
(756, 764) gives 181.7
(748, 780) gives 182.4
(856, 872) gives 199.4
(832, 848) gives 198.5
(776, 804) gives 185.3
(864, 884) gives 191.4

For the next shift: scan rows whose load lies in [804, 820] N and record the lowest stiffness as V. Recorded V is 97.29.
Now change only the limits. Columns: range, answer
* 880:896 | 182.7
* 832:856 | 193.6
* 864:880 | 184.2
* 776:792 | 180.2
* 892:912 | 183.8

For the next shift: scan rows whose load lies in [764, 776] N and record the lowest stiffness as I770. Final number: 177.6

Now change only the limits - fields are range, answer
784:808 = 120.8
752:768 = 176.5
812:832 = 146.7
